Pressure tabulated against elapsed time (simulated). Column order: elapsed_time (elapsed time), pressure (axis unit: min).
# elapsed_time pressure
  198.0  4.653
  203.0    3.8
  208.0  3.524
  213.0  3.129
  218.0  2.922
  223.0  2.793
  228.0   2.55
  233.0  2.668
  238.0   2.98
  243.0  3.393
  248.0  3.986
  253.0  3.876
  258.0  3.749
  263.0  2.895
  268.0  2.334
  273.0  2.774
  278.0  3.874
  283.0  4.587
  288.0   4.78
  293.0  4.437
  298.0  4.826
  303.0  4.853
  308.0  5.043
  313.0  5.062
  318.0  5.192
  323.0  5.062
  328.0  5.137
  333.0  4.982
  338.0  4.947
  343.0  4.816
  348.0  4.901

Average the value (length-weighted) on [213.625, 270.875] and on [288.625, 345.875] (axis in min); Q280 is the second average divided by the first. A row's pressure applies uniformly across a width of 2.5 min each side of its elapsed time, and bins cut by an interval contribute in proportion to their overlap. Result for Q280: 1.6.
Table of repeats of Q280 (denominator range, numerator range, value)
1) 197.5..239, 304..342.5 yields 1.59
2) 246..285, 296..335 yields 1.44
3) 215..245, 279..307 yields 1.62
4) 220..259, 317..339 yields 1.57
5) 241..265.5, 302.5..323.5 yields 1.41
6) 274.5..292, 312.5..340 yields 1.17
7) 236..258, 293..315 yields 1.36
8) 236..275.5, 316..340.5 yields 1.56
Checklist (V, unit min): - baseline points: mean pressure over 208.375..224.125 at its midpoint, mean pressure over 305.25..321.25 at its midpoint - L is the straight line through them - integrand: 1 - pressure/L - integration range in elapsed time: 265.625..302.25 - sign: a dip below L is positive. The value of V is 4.20 min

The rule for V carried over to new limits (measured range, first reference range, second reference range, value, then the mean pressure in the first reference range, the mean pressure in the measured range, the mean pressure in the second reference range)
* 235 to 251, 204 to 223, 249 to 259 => 1.02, 3.19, 3.44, 3.85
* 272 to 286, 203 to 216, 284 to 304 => 1.86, 3.4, 3.89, 4.7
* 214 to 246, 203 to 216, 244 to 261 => 6.06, 3.4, 2.91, 3.8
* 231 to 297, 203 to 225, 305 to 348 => 6.77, 3.18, 3.6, 5.02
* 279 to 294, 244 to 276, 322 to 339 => -2.29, 3.28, 4.55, 5.04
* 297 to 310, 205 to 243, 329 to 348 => -1.74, 2.98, 4.91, 4.93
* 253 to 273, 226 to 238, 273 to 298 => 2.81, 2.69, 3.08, 4.3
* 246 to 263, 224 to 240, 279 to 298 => -1.36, 2.73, 3.72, 4.57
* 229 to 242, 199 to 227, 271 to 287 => 2.32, 3.27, 2.86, 3.87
